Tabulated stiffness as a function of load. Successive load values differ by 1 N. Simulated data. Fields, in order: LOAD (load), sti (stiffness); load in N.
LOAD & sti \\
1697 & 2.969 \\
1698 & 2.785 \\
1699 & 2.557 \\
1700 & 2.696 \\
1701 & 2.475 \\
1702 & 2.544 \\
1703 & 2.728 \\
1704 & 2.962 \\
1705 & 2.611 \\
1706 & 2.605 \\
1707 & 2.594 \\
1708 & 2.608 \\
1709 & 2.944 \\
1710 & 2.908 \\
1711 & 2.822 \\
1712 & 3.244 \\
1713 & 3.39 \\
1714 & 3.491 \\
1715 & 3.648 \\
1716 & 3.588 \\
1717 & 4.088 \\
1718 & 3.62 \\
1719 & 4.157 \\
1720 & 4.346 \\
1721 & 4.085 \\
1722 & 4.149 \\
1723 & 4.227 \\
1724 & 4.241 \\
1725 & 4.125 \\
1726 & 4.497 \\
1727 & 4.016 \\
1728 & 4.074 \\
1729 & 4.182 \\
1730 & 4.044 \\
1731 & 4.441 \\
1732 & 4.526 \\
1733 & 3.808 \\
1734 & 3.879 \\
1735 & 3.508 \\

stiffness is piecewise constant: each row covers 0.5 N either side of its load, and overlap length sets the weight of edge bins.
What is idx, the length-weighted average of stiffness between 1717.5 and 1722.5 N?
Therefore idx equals 4.07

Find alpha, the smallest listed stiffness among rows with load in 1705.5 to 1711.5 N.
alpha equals 2.594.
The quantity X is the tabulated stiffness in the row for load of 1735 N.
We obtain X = 3.508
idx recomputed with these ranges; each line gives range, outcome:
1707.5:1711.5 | 2.82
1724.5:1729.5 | 4.18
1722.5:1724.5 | 4.23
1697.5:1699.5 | 2.67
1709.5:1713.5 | 3.09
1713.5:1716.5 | 3.58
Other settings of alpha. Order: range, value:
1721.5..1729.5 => 4.016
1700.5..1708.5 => 2.475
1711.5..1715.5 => 3.244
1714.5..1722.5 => 3.588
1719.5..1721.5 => 4.085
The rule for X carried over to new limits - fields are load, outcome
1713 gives 3.39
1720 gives 4.346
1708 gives 2.608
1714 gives 3.491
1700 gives 2.696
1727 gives 4.016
